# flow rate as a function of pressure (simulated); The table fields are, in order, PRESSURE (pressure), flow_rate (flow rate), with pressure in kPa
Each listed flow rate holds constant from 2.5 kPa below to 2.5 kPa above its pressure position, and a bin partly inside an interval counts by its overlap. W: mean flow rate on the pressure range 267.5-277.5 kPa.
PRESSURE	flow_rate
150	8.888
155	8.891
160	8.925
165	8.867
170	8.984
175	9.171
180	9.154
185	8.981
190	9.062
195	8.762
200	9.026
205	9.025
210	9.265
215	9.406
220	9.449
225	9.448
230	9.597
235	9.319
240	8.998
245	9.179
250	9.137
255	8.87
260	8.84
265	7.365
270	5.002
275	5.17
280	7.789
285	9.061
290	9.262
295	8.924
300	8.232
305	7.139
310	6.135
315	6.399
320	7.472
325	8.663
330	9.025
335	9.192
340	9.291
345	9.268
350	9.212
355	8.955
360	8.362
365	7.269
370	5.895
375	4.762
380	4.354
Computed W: 5.09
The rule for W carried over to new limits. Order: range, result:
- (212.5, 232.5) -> 9.47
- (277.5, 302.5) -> 8.65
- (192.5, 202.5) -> 8.89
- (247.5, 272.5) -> 7.84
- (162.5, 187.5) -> 9.03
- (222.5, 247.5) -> 9.31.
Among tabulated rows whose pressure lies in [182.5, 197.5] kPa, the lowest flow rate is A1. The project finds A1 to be 8.762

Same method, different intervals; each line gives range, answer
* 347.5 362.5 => 8.362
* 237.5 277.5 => 5.002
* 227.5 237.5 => 9.319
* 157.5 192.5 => 8.867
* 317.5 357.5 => 7.472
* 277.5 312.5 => 6.135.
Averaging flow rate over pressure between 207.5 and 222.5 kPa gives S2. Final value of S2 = 9.37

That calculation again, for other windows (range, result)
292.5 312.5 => 7.61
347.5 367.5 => 8.45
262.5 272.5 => 6.18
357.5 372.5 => 7.18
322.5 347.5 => 9.09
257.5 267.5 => 8.1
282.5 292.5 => 9.16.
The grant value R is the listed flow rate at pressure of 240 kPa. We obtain 8.998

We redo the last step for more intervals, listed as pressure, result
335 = 9.192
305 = 7.139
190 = 9.062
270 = 5.002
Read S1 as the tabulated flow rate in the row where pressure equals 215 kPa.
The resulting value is 9.406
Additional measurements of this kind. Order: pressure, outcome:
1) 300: 8.232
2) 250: 9.137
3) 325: 8.663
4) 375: 4.762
